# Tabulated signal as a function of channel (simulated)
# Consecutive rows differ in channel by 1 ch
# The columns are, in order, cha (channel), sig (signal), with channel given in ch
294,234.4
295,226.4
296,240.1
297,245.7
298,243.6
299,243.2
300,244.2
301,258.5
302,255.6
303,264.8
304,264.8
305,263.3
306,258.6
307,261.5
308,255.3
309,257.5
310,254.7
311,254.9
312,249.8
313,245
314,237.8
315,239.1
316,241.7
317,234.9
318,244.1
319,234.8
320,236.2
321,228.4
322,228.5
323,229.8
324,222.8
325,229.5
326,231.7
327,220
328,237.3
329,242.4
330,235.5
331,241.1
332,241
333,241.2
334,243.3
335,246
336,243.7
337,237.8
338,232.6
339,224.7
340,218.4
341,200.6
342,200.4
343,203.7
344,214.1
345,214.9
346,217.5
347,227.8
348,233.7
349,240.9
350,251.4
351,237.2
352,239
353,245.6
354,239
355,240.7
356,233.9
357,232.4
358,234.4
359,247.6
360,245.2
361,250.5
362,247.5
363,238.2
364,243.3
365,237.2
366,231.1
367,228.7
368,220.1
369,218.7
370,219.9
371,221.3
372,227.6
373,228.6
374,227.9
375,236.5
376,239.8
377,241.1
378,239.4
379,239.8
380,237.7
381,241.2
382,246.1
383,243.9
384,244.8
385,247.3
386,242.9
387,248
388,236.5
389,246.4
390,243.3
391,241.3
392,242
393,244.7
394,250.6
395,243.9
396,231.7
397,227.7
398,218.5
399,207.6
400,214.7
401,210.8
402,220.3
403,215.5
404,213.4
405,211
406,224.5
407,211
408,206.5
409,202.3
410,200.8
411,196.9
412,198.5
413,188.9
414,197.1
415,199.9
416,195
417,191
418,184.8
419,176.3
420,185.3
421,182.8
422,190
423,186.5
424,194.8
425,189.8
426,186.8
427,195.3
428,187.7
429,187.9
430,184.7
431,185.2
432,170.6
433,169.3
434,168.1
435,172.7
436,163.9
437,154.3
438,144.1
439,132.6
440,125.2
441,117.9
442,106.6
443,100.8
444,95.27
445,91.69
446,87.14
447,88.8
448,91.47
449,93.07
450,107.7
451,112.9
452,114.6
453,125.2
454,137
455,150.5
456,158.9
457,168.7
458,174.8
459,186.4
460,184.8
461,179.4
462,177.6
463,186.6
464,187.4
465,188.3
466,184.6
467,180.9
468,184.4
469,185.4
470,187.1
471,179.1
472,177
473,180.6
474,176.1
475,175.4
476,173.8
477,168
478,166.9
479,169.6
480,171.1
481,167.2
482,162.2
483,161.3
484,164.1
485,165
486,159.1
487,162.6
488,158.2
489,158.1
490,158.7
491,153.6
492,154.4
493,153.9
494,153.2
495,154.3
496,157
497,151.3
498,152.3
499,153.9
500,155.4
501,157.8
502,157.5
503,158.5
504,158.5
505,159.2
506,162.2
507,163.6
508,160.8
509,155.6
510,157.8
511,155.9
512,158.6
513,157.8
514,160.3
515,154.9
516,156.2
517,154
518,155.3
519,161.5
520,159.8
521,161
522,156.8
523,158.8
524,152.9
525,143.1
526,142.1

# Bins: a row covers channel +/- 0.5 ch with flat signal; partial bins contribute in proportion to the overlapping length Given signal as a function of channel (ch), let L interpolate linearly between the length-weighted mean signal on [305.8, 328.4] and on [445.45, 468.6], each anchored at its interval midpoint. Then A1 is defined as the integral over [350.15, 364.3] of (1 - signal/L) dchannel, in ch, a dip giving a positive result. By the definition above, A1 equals -1.8 ch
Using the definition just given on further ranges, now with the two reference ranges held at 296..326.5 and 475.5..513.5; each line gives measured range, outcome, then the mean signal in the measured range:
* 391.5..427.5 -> -1.2 ch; 207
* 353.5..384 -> -2.5 ch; 236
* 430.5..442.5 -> 2.3 ch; 151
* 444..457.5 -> 4.7 ch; 117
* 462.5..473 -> -0.7 ch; 184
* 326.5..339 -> -0.1 ch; 238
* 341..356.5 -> -0.1 ch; 228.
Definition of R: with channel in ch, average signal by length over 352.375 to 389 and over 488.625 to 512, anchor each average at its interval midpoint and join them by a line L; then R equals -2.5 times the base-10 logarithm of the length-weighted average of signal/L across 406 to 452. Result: 0.24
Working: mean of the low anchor 237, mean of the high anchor 157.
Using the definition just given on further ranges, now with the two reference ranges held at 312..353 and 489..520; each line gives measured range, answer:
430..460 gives 0.32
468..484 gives -0.03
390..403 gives -0.13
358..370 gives -0.09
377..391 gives -0.16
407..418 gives 0.00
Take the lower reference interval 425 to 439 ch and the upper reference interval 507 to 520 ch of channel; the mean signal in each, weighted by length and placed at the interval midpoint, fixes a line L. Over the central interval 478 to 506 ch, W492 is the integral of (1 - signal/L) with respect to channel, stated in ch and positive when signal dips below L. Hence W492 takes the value 0.5 ch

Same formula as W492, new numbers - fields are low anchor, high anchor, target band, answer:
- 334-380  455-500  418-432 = 0.71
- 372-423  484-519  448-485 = 2.85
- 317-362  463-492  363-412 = -4.08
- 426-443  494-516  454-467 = -1.42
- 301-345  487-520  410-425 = 0.37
